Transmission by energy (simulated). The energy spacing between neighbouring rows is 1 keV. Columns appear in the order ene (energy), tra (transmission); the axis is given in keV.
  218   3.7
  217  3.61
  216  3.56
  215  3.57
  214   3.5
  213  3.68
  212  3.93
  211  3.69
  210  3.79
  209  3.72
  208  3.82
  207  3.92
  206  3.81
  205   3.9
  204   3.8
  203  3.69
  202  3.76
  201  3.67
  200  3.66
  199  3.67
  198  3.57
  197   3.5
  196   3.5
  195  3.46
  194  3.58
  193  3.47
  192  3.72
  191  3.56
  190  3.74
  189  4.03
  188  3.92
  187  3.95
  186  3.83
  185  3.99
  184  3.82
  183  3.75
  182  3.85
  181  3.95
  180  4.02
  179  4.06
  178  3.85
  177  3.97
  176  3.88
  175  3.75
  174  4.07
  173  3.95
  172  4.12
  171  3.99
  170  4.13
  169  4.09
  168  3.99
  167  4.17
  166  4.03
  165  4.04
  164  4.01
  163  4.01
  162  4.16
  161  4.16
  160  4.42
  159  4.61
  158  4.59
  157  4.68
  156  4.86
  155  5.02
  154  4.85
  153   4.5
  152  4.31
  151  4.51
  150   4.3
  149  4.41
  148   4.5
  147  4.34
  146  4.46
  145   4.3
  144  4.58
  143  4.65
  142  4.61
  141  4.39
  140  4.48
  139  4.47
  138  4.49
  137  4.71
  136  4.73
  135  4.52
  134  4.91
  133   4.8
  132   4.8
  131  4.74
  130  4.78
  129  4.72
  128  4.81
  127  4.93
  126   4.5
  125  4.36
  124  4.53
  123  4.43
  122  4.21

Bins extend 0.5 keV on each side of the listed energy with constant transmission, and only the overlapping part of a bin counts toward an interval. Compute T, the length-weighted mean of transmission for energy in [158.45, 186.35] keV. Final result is 4.03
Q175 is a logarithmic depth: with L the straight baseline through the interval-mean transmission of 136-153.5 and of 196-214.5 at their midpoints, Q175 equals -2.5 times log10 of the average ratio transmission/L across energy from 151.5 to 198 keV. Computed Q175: 0.019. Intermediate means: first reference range 4.48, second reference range 3.72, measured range 4.04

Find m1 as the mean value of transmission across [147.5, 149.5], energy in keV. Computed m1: 4.46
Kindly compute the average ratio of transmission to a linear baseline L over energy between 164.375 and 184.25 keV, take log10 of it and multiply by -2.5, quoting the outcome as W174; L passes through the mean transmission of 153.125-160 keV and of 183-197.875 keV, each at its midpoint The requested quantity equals 0.058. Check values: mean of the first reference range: 4.73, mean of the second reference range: 3.72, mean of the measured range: 3.98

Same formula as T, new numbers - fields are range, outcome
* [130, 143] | 4.64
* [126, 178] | 4.41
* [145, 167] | 4.41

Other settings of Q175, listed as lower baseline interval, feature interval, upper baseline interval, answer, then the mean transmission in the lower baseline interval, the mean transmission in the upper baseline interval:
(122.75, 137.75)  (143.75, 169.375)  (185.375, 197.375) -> -0.030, 4.69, 3.69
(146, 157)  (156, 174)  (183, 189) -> 0.026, 4.56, 3.9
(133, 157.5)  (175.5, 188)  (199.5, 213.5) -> 0.050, 4.57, 3.77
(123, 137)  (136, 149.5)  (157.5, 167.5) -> 0.002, 4.69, 4.22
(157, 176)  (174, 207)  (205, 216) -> 0.040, 4.14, 3.74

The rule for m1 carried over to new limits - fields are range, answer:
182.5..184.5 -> 3.79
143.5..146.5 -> 4.45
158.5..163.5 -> 4.27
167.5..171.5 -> 4.05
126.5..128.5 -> 4.87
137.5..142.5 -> 4.49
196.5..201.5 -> 3.61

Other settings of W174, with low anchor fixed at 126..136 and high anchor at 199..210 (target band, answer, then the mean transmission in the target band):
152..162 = -0.04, 4.59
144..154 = 0.02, 4.43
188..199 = 0.08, 3.63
